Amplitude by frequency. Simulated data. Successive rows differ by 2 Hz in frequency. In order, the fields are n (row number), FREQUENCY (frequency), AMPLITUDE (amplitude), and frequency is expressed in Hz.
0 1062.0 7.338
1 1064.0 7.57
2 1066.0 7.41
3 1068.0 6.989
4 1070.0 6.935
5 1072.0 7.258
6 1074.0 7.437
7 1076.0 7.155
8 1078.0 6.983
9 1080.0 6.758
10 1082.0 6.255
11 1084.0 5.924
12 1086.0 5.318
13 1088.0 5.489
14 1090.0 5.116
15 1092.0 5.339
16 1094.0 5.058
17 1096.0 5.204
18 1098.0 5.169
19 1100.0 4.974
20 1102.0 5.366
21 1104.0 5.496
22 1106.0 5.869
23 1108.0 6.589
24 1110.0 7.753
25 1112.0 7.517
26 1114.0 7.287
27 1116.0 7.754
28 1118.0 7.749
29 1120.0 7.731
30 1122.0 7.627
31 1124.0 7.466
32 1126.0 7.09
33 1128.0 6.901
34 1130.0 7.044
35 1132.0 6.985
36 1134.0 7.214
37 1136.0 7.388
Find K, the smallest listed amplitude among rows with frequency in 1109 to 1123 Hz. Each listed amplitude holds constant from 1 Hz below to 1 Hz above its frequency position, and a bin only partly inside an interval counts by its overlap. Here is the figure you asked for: 7.287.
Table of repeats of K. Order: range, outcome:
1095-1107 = 4.974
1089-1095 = 5.058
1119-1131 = 6.901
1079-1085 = 5.924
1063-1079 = 6.935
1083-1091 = 5.116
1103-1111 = 5.496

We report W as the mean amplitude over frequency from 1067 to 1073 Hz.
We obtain 7.06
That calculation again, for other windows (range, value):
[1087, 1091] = 5.3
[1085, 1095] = 5.26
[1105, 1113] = 6.93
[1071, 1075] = 7.35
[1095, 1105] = 5.24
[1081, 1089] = 5.75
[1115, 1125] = 7.67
